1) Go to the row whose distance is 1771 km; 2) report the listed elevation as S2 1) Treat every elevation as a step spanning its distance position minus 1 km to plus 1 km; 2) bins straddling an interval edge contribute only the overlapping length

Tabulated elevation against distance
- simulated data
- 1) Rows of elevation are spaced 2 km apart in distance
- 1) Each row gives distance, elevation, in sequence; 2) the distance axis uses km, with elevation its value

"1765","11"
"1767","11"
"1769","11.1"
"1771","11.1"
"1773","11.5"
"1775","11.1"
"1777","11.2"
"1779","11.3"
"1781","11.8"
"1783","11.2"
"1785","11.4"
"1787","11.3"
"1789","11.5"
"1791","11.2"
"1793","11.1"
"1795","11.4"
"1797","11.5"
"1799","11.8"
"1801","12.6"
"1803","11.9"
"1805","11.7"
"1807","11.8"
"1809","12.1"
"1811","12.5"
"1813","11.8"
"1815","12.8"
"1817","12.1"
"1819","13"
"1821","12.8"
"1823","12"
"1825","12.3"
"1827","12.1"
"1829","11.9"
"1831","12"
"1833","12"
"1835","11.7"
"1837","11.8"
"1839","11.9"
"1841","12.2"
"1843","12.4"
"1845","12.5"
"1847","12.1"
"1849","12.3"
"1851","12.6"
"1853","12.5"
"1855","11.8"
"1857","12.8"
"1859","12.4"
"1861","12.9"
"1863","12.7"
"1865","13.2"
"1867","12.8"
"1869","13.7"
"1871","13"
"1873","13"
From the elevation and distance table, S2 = 11.1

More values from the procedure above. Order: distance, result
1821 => 12.8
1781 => 11.8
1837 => 11.8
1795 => 11.4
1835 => 11.7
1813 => 11.8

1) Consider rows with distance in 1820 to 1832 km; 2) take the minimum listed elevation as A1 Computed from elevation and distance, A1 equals 11.9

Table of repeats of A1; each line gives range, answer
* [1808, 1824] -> 11.8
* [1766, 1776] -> 11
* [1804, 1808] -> 11.7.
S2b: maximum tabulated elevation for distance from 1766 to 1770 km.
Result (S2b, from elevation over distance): 11.1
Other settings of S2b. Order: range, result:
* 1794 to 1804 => 12.6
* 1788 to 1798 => 11.5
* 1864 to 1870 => 13.7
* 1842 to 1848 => 12.5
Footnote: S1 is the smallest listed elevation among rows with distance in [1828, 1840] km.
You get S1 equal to 11.7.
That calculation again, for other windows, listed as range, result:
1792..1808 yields 11.1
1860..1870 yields 12.7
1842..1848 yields 12.1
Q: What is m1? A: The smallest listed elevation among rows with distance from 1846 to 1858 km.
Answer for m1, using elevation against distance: 11.8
